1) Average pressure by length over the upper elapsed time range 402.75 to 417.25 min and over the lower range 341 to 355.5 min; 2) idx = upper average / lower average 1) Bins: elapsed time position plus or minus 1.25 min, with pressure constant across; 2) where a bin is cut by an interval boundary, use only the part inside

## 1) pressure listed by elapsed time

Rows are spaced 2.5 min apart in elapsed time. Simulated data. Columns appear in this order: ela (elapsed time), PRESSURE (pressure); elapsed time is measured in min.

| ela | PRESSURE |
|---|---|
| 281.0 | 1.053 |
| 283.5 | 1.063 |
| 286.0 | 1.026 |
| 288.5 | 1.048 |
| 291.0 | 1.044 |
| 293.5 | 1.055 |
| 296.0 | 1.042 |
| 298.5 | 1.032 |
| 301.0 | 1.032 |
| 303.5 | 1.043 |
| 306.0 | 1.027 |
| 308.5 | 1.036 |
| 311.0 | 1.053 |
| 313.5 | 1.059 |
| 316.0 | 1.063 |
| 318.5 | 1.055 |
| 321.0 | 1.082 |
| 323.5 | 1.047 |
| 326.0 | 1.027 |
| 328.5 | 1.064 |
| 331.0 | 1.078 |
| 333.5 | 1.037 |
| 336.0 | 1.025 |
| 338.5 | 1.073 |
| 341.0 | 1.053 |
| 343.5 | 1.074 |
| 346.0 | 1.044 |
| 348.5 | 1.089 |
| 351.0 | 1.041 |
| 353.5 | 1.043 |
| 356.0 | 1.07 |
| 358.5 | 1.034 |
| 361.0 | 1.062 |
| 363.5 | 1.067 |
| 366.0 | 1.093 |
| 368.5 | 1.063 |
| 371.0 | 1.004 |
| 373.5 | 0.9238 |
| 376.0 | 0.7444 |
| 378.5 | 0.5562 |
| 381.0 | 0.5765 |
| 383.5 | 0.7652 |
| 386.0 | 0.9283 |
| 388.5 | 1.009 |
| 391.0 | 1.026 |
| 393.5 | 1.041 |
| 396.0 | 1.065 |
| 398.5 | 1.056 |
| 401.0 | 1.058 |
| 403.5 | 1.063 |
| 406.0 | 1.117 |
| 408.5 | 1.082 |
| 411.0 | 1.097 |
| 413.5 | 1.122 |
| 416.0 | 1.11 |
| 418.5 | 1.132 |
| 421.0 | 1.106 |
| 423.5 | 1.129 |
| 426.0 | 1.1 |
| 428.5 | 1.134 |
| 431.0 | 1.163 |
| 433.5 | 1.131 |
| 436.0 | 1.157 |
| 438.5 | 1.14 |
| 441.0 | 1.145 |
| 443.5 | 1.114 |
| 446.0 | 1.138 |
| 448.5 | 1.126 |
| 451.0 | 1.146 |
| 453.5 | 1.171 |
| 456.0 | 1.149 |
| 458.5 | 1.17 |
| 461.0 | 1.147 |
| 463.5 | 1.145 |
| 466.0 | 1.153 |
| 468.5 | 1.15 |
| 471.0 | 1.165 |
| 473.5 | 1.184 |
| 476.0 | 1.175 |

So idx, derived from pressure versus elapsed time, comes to 1.0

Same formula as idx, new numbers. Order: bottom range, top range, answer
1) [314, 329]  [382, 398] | 0.92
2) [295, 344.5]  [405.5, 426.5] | 1.06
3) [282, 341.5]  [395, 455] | 1.07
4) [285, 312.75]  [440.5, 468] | 1.10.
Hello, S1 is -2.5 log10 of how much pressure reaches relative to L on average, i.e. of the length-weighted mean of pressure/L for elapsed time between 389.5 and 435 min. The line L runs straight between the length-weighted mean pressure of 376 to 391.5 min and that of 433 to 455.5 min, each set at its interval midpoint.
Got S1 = -0.15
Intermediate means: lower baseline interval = 0.794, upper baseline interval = 1.14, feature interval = 1.1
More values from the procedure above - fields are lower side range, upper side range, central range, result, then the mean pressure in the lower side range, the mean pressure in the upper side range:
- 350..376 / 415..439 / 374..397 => 0.24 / 1.03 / 1.13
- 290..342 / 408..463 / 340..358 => 0.01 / 1.05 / 1.13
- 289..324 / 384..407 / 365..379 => 0.14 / 1.05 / 1.03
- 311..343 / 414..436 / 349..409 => 0.12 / 1.06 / 1.13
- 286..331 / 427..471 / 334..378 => 0.06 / 1.05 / 1.15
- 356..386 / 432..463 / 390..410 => -0.07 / 0.907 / 1.14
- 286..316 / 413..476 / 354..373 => 0.04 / 1.04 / 1.14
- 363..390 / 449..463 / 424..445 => -0.05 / 0.881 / 1.15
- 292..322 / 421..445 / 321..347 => 0.01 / 1.05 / 1.13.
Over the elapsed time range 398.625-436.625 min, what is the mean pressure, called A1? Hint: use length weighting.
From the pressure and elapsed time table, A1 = 1.11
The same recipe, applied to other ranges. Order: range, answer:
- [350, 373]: 1.05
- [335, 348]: 1.06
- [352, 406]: 0.968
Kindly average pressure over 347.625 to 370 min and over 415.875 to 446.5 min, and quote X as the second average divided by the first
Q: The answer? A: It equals 1.1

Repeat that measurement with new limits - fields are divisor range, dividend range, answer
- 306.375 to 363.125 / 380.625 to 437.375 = 1.00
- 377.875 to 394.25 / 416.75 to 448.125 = 1.33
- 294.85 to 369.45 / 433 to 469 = 1.09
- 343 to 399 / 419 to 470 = 1.18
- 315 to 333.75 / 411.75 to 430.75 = 1.06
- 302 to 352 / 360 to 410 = 0.92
